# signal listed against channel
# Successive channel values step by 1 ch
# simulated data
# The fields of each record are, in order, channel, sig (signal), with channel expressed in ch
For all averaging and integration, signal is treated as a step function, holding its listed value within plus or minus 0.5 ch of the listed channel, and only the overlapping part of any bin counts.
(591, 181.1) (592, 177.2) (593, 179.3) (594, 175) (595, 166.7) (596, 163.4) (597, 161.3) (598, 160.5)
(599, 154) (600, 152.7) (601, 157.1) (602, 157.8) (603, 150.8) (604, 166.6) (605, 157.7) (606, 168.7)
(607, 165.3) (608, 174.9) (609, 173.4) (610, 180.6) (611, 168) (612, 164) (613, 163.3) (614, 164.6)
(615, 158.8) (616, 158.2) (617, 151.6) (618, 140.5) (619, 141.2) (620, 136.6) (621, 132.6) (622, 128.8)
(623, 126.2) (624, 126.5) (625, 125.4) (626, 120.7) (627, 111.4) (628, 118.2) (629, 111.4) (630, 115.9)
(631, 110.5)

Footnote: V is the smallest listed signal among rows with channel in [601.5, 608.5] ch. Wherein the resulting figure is 150.8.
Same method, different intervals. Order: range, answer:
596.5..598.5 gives 160.5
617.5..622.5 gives 128.8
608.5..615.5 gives 158.8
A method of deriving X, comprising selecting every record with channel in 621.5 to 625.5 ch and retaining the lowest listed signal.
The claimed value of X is 125.4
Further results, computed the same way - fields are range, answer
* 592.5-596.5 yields 163.4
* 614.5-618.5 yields 140.5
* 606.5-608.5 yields 165.3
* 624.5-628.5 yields 111.4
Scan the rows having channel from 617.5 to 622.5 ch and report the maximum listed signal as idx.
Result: 141.2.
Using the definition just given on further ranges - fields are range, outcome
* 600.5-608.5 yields 174.9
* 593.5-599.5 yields 175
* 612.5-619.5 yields 164.6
